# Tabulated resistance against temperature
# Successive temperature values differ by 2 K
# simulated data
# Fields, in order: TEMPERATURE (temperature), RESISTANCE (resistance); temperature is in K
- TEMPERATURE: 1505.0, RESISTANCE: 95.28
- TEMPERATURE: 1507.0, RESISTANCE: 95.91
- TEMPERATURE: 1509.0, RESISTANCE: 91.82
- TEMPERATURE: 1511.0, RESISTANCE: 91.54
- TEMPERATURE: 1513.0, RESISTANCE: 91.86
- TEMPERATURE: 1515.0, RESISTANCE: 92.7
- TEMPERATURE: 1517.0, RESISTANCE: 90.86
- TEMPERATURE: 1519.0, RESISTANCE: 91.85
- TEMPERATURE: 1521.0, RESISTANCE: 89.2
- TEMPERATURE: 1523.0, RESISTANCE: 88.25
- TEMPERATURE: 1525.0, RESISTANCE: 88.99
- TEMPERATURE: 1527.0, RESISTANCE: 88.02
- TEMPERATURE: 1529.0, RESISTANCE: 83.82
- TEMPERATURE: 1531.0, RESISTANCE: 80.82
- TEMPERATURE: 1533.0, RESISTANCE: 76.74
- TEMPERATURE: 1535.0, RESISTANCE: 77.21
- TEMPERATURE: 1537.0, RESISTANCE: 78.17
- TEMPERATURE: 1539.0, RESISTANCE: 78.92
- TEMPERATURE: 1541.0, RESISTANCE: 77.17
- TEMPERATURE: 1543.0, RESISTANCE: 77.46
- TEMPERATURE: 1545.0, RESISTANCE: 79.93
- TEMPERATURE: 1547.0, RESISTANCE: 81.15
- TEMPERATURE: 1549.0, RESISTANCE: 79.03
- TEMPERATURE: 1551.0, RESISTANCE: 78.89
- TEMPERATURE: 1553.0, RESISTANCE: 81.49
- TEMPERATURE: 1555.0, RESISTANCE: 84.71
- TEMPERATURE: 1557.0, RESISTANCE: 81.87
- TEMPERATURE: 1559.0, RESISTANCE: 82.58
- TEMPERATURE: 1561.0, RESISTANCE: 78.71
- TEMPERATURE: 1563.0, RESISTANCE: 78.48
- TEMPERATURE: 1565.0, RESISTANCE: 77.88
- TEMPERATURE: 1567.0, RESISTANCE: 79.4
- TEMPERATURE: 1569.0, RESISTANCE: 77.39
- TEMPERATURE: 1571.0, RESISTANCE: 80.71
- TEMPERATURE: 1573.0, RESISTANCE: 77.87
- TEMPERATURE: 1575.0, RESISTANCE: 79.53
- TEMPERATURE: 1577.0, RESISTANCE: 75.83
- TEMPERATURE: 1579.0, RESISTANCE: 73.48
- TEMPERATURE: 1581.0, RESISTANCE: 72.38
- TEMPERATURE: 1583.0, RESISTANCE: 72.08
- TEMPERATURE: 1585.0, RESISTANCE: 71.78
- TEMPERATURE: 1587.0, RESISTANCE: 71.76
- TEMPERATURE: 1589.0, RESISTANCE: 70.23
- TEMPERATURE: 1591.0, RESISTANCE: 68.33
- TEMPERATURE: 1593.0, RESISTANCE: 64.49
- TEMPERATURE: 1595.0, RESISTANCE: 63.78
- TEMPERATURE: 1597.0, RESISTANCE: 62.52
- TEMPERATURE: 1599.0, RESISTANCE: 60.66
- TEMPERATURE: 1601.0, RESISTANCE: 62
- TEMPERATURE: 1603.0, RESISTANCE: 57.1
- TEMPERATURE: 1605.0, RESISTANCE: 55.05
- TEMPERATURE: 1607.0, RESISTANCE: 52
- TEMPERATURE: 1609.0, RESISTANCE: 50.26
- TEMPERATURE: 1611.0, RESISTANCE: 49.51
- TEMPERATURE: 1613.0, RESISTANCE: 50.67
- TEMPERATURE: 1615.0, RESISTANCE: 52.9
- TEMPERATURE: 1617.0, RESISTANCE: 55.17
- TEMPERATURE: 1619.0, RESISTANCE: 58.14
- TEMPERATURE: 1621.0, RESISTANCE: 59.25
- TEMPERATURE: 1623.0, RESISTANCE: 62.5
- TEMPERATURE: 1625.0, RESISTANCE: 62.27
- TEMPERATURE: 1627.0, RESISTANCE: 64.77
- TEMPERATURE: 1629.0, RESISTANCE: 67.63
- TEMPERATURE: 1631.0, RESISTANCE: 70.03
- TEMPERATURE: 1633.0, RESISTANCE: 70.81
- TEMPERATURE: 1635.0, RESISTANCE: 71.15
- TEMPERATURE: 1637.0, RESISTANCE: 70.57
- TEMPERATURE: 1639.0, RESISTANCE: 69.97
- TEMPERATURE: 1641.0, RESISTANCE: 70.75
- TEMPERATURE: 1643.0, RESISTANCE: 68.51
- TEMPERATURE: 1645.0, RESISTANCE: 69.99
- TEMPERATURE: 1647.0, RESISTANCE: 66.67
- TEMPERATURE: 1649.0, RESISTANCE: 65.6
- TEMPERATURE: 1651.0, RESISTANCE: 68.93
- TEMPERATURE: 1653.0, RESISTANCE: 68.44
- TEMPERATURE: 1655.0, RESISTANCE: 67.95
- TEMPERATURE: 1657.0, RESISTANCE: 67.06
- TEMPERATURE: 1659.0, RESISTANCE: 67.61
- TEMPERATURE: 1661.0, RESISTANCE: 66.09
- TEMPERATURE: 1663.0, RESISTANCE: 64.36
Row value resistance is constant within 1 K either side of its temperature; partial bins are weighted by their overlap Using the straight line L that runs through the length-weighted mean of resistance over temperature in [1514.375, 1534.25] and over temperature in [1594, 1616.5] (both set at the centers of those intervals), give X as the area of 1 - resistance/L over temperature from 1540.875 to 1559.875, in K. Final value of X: -0.9 K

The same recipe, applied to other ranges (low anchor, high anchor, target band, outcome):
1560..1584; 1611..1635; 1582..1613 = 3.4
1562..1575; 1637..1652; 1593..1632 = 7.5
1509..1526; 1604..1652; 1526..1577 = 1.3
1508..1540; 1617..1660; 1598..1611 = 3.0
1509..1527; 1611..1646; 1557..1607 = 2.8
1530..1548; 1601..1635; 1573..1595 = -1.4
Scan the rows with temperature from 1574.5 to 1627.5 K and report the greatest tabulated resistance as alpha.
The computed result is 79.53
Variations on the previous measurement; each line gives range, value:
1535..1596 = 84.71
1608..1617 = 55.17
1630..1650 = 71.15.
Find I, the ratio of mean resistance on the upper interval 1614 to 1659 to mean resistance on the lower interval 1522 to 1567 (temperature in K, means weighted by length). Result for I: 0.81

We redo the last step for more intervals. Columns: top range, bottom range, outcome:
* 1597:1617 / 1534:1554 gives 0.70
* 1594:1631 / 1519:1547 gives 0.71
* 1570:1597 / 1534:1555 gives 0.91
